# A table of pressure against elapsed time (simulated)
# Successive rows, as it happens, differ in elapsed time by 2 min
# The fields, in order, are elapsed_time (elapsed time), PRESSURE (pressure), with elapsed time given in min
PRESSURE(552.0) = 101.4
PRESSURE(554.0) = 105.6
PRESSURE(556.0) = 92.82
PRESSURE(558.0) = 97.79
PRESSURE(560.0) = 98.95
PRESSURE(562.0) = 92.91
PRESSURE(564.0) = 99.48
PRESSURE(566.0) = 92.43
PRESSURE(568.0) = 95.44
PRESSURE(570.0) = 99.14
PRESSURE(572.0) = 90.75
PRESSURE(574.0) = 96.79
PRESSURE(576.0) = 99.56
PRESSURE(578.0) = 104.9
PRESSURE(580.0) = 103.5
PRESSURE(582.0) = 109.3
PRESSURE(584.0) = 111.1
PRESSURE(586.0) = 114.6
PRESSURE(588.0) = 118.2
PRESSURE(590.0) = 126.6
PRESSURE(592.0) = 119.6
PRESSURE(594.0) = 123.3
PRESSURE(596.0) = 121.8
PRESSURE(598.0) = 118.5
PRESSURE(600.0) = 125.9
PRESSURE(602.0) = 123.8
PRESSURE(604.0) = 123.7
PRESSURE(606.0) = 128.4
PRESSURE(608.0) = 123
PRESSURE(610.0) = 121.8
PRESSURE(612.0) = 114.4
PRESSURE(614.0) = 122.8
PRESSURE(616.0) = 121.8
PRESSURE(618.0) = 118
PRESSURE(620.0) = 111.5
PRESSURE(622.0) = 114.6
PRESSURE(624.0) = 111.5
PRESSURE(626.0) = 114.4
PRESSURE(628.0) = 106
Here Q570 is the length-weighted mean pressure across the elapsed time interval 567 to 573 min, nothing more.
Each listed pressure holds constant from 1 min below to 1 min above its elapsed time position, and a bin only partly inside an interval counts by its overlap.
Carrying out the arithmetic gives 95.1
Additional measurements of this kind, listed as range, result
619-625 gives 113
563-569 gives 95.8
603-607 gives 126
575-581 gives 103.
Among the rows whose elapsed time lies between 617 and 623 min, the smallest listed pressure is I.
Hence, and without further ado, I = 111.5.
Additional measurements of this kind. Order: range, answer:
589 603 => 118.5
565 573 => 90.75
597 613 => 114.4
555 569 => 92.43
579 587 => 103.5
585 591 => 114.6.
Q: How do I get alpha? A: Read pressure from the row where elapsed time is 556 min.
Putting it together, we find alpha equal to 92.82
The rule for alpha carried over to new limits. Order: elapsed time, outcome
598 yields 118.5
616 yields 121.8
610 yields 121.8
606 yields 128.4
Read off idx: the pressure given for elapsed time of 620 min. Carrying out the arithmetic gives 111.5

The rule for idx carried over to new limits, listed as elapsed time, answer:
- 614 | 122.8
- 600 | 125.9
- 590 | 126.6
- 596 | 121.8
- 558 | 97.79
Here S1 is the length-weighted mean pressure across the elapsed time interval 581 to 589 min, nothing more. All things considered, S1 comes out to 113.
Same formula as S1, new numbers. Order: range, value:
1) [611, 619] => 119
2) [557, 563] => 96.6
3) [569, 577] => 96.6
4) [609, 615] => 120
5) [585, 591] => 120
